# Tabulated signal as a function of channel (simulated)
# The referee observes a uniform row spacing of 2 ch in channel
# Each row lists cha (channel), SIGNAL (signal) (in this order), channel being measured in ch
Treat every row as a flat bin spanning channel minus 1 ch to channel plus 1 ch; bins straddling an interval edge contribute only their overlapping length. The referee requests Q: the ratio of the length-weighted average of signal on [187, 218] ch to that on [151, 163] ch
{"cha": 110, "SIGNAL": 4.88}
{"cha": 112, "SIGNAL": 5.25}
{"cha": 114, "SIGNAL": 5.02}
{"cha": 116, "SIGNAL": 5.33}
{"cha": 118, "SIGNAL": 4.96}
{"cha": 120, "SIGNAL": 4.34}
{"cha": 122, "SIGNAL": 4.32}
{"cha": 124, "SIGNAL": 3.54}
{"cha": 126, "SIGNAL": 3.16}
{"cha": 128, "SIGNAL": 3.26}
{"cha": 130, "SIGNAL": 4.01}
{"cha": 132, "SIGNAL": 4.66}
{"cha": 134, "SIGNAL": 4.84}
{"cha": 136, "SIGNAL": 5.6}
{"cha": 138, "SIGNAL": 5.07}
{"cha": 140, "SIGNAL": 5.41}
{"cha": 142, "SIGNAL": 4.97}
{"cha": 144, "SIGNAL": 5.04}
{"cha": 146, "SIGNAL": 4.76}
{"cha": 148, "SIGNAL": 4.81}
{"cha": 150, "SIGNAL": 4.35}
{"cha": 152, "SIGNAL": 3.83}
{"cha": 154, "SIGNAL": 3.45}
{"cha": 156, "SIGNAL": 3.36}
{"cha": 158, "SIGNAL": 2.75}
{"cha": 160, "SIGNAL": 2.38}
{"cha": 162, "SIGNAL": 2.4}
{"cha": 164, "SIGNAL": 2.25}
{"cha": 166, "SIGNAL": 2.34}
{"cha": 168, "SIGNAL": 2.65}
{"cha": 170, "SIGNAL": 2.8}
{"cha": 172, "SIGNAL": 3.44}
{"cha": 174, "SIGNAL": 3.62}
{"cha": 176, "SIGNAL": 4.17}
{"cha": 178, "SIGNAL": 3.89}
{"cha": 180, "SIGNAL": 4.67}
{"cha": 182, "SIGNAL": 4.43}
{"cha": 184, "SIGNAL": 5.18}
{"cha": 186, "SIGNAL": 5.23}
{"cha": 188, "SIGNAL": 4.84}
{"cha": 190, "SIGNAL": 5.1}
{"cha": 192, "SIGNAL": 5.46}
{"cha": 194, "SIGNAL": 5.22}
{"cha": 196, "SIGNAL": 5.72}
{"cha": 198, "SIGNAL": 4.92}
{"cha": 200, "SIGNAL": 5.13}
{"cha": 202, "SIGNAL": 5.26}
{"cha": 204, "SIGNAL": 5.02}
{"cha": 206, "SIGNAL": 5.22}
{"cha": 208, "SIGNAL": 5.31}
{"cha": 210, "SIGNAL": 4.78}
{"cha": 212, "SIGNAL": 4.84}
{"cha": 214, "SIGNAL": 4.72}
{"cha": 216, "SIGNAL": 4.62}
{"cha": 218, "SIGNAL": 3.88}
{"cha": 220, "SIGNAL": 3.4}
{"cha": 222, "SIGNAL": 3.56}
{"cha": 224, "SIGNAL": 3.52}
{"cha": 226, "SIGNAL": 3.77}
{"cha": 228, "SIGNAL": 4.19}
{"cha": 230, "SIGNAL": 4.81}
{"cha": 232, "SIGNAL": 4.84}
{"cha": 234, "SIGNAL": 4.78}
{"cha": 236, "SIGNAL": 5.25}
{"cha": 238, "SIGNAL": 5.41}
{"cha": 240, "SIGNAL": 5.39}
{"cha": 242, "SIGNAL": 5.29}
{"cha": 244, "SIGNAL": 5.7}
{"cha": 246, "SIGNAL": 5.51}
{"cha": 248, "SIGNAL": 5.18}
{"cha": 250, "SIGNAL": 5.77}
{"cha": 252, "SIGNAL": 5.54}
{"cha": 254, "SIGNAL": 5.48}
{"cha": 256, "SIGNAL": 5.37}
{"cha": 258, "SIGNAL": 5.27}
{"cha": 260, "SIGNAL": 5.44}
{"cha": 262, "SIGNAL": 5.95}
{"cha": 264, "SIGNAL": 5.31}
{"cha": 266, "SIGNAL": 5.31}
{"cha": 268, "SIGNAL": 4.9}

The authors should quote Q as 1.7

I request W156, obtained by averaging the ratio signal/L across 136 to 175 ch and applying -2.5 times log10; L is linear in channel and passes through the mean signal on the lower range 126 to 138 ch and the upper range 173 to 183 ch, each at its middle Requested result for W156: 0.16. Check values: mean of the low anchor 4.41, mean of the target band 3.72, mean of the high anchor 4.16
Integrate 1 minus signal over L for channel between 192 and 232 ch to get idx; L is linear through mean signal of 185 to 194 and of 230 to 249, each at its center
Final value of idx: 4.18 ch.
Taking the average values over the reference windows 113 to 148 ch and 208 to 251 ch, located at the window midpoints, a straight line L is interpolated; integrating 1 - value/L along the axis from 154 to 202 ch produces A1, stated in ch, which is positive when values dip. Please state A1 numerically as 6.8 ch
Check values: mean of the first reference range 4.61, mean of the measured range 4.01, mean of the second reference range 4.74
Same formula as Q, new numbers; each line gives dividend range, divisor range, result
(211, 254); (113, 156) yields 1.07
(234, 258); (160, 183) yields 1.64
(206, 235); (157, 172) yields 1.71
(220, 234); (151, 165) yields 1.41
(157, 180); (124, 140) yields 0.69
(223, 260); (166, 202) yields 1.14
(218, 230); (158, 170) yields 1.54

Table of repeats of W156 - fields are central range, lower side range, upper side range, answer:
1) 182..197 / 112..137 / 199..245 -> -0.12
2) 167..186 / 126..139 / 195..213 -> 0.23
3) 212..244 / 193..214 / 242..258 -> 0.17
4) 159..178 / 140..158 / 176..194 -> 0.48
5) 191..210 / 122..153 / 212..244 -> -0.16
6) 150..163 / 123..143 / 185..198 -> 0.45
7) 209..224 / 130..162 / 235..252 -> 0.21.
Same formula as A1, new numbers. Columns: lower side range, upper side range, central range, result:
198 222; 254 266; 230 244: -0.2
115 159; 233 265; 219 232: 3.1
